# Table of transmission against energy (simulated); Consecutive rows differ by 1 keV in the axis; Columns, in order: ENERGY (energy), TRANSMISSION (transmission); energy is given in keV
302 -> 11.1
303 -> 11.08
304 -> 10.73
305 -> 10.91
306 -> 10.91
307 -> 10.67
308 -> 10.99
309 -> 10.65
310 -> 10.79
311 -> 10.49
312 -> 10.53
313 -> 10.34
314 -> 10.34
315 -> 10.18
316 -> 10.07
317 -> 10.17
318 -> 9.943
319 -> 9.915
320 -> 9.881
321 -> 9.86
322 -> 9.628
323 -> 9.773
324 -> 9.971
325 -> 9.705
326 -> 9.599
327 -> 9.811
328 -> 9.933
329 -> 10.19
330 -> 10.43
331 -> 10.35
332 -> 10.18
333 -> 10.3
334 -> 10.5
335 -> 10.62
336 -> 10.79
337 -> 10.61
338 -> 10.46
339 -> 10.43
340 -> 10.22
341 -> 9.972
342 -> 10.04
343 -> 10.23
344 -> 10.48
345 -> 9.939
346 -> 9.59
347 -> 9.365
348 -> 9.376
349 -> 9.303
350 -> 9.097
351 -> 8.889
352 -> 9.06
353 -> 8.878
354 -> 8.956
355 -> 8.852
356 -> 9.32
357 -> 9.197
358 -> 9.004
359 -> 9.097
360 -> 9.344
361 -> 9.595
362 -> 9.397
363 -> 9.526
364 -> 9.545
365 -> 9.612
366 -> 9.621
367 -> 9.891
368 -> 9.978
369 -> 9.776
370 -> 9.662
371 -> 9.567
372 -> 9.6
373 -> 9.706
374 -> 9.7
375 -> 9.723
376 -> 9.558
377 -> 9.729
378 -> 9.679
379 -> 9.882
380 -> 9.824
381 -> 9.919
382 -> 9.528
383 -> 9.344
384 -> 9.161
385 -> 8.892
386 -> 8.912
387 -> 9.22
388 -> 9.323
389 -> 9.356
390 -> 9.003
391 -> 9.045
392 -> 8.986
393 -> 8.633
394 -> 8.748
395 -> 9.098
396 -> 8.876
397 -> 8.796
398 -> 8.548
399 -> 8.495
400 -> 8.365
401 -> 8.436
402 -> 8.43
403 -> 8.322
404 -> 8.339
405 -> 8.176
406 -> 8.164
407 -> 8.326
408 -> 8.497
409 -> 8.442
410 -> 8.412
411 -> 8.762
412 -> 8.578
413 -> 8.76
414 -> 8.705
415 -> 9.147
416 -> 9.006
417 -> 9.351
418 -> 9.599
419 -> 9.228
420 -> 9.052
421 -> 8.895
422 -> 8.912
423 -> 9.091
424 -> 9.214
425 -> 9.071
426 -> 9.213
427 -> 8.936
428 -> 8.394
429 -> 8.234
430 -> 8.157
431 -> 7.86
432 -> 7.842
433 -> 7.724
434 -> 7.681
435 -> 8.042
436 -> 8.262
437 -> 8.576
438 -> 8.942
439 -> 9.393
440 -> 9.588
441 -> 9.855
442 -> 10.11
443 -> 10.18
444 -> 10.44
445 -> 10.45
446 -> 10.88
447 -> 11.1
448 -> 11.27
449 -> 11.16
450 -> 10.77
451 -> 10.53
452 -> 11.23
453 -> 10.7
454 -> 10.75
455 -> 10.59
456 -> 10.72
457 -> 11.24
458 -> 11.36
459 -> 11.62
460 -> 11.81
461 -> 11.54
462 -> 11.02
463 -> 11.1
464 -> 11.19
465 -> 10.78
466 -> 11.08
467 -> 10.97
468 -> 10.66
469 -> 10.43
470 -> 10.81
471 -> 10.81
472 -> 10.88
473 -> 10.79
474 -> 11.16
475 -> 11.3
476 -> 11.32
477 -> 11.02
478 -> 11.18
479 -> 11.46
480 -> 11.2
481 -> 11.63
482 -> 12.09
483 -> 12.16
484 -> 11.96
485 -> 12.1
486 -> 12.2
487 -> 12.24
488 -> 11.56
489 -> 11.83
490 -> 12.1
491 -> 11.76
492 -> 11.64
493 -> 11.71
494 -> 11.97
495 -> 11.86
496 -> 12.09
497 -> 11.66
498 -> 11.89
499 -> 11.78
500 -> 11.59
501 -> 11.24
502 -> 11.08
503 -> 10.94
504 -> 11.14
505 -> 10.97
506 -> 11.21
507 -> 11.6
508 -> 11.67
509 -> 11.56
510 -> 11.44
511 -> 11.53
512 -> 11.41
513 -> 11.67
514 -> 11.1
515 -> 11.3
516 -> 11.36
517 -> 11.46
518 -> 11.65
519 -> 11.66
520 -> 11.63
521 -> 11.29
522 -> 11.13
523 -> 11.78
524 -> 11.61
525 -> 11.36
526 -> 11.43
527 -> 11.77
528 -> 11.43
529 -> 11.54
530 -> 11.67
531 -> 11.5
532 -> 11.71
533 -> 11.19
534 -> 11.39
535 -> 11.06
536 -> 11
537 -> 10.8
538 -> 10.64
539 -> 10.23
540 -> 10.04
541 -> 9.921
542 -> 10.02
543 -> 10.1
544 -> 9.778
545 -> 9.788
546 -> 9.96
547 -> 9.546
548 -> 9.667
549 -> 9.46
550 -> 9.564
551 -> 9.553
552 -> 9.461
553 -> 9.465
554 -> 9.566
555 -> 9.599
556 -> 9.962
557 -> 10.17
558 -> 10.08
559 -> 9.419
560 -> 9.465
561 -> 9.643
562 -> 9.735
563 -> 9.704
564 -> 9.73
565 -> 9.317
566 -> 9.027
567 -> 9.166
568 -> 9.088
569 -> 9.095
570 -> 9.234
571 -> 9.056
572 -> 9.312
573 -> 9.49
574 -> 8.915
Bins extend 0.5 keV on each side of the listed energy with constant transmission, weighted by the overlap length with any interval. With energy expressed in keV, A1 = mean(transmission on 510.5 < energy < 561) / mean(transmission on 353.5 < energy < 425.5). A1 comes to 1.2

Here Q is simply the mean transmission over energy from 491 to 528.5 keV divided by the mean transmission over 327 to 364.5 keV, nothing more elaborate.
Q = 1.2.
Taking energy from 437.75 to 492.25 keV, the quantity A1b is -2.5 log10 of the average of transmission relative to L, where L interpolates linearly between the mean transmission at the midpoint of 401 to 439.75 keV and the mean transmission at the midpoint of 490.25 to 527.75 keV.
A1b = -0.10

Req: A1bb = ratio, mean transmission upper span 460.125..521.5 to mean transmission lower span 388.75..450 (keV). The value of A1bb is 1.27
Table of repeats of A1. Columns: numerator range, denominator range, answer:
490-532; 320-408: 1.22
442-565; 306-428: 1.16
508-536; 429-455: 1.19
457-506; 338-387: 1.20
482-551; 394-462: 1.20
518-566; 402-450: 1.15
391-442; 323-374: 0.89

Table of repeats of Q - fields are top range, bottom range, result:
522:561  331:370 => 1.07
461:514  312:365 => 1.16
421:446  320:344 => 0.88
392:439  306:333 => 0.85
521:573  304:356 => 1.02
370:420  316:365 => 0.92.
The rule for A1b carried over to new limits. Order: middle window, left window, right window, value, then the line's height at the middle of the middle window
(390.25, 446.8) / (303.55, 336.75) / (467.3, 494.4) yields 0.237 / 11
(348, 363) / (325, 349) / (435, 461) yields 0.114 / 10.2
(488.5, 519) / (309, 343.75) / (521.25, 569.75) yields -0.129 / 10.2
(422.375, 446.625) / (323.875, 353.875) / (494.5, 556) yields 0.161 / 10.5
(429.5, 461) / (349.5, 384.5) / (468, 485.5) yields 0.083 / 10.8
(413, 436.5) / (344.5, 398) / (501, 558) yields 0.136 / 9.85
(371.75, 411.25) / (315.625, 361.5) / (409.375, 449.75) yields 0.051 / 9.43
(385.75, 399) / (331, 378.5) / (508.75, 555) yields 0.114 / 9.94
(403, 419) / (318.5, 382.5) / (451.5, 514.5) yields 0.205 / 10.5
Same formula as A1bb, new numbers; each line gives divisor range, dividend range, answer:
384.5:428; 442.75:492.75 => 1.27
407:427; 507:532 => 1.29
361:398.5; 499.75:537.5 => 1.21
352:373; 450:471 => 1.17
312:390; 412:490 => 1.05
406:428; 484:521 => 1.31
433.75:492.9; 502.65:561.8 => 0.99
